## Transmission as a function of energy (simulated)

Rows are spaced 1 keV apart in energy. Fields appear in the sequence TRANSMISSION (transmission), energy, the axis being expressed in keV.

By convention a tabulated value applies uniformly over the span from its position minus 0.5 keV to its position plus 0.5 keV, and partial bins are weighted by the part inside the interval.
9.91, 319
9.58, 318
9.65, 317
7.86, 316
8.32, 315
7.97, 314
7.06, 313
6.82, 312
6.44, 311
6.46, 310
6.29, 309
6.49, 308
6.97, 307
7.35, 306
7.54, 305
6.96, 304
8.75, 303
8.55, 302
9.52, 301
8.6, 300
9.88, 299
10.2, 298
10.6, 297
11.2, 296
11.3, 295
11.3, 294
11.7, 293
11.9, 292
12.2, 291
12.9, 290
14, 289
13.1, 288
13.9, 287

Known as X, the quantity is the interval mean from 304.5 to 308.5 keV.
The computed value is 7.09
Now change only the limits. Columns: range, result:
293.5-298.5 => 10.9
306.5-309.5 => 6.58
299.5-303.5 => 8.86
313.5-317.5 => 8.45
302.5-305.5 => 7.75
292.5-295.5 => 11.4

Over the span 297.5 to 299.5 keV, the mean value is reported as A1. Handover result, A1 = 10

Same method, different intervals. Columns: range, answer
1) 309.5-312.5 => 6.57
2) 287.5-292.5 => 12.8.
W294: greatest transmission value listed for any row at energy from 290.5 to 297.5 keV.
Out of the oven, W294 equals 12.2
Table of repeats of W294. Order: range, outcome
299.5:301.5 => 9.52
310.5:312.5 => 6.82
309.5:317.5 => 9.65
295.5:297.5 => 11.2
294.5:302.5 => 11.3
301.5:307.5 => 8.75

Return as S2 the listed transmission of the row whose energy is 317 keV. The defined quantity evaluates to 9.65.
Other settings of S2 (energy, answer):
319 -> 9.91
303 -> 8.75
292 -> 11.9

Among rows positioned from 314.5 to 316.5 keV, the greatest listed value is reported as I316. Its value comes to 8.32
